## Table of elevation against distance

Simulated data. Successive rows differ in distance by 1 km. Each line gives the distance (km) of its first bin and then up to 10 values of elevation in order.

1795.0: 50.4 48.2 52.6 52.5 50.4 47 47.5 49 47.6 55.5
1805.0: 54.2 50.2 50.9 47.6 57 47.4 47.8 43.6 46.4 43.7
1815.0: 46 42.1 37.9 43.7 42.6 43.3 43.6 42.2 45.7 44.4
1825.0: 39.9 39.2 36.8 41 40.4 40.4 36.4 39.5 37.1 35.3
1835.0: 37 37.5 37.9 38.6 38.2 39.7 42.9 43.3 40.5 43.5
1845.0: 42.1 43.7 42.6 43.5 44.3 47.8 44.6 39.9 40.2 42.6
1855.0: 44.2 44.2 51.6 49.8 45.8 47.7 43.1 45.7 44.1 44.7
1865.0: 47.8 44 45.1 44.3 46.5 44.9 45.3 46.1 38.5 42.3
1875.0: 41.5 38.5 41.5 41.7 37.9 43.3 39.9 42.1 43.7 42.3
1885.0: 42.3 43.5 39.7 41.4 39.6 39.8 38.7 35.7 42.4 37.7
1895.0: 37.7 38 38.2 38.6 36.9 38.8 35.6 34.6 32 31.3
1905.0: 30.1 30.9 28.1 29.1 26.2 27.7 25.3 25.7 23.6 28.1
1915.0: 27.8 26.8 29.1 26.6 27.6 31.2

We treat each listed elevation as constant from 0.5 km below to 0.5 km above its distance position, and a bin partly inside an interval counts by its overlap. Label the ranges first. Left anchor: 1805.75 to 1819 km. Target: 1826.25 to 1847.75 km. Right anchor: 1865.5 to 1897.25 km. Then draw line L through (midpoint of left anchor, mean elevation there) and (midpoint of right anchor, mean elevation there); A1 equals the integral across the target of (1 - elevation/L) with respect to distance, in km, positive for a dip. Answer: 2.29 km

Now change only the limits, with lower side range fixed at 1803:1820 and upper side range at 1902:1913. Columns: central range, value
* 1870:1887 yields -3.8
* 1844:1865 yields -3.2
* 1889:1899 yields -2.3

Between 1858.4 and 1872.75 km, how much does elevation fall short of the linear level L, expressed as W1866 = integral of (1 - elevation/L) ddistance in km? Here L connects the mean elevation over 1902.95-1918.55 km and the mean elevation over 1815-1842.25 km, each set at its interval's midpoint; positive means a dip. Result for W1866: -4.4 km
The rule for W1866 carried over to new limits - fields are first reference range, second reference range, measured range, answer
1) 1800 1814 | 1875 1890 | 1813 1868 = 3.8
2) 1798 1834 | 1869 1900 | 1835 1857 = 0.5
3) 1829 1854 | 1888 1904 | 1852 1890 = -4.2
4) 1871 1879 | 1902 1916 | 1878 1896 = -1.8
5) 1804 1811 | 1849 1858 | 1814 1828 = 2.1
